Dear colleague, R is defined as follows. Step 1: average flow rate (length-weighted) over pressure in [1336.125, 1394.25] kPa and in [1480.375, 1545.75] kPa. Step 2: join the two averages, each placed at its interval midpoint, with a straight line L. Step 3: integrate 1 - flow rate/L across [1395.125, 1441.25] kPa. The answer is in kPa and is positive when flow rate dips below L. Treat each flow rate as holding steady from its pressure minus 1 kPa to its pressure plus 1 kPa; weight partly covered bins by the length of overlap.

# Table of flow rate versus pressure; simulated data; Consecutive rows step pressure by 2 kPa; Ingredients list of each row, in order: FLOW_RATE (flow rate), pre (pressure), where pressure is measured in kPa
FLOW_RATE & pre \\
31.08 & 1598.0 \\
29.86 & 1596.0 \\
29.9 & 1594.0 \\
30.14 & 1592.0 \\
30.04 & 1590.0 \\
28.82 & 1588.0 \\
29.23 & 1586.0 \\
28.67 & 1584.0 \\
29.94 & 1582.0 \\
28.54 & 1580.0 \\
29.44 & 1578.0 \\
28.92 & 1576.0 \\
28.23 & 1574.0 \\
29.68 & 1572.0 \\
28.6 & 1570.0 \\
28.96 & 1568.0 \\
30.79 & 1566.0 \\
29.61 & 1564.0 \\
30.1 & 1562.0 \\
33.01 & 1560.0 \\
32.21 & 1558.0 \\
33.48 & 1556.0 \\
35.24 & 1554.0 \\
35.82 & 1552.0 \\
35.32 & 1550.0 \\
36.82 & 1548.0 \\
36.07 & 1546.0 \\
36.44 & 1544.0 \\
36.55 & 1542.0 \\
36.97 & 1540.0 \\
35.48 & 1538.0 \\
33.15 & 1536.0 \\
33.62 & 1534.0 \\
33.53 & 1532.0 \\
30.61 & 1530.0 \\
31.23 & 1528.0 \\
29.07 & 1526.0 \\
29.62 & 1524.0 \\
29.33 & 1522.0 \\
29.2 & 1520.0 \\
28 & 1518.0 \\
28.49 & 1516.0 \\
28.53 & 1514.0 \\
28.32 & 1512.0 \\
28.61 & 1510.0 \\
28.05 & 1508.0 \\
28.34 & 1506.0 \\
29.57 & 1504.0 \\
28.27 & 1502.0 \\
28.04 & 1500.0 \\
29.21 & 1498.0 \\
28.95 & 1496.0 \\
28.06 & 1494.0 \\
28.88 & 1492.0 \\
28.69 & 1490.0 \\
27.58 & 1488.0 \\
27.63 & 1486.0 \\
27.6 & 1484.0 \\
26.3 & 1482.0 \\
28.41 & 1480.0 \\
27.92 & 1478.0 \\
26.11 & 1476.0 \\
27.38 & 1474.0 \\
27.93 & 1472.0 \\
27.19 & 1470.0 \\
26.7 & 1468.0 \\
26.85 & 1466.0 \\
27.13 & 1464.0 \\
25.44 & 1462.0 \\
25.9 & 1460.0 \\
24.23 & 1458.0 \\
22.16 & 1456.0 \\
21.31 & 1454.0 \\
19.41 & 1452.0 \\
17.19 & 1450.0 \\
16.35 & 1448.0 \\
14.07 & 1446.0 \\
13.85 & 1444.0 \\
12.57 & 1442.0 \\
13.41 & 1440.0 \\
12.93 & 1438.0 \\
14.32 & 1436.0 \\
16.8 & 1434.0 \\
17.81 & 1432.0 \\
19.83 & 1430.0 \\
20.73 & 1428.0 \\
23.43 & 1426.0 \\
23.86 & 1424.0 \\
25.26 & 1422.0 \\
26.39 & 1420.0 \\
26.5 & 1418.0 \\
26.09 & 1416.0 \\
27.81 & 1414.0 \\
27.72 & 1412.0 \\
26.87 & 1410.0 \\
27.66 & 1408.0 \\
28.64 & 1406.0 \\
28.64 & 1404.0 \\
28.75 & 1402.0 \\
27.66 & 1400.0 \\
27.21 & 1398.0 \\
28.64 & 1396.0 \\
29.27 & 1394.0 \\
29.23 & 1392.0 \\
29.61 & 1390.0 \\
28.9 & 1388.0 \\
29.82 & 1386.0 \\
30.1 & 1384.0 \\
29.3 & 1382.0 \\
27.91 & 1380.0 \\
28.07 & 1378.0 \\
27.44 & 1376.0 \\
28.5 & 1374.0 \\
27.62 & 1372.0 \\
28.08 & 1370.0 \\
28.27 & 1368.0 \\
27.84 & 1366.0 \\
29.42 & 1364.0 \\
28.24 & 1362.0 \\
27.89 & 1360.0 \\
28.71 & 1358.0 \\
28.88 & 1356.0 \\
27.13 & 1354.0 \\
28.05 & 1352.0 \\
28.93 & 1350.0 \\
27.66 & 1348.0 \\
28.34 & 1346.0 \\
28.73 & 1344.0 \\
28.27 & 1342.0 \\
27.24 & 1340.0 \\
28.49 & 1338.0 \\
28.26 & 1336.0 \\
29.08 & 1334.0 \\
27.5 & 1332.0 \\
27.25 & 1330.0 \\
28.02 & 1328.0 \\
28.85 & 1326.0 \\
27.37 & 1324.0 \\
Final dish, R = 8.5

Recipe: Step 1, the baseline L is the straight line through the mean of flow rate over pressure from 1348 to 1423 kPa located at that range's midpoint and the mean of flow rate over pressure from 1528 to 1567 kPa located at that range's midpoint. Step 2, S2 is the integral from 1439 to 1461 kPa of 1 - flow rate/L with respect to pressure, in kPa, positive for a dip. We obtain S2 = 8.8 kPa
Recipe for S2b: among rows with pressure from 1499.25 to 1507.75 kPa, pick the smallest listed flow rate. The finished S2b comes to 28.04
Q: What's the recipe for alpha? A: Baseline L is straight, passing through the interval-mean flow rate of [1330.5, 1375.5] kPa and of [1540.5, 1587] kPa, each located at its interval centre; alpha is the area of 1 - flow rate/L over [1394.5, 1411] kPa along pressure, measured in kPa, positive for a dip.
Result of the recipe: 0.58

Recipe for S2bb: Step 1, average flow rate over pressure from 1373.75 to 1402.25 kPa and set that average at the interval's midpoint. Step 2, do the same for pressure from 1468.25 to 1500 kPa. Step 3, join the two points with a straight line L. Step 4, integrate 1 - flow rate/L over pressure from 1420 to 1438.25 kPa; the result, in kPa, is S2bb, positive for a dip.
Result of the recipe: 5.3 kPa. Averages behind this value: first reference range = 28.7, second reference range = 27.8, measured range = 20.1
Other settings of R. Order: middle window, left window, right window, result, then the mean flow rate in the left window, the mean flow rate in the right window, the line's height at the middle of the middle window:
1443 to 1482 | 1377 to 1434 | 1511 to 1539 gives 6.9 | 26.7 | 30.6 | 28.5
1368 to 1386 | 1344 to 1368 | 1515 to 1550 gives 0.2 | 28.3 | 32.7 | 28.8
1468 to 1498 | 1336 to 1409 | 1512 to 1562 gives 3.4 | 28.4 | 32.7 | 31.3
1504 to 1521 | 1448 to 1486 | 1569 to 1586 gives -1.1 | 25.1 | 29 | 26.7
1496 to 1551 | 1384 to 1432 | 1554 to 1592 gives -4.2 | 26.8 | 30.1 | 29.1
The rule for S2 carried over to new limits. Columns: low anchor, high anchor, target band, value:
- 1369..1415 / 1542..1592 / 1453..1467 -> 2.3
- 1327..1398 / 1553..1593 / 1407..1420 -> 0.8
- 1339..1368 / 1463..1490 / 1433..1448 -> 7.3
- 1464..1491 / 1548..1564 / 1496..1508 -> 0.3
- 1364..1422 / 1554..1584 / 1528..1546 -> -2.8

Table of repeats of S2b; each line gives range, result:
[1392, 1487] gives 12.57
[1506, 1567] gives 28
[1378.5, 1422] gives 25.26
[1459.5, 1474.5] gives 25.44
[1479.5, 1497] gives 26.3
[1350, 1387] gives 27.13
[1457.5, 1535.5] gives 24.23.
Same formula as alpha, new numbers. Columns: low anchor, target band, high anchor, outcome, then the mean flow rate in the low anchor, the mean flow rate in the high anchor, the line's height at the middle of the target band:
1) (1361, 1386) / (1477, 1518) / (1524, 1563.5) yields 5.1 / 28.5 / 33.8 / 32.3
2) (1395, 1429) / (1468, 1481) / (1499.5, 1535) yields 0.4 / 26.6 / 29.5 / 28.3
